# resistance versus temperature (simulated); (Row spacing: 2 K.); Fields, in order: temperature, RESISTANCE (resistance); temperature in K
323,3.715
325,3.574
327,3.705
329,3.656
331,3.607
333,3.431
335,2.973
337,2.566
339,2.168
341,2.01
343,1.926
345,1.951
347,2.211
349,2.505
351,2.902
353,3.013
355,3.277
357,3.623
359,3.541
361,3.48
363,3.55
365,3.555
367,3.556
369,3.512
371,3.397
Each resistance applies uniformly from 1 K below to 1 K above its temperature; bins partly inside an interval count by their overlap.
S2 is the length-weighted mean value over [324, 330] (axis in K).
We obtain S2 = 3.65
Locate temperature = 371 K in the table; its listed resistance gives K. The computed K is 3.397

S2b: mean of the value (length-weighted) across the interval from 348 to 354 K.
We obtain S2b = 2.81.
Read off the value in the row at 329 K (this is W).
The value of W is 3.656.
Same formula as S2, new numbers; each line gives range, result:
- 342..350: 2.15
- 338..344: 2.03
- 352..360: 3.36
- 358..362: 3.51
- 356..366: 3.55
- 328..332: 3.63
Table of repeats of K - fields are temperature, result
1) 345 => 1.951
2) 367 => 3.556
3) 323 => 3.715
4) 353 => 3.013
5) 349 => 2.505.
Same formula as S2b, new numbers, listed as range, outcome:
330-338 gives 3.14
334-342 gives 2.43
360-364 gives 3.51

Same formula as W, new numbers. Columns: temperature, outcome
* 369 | 3.512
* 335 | 2.973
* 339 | 2.168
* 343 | 1.926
